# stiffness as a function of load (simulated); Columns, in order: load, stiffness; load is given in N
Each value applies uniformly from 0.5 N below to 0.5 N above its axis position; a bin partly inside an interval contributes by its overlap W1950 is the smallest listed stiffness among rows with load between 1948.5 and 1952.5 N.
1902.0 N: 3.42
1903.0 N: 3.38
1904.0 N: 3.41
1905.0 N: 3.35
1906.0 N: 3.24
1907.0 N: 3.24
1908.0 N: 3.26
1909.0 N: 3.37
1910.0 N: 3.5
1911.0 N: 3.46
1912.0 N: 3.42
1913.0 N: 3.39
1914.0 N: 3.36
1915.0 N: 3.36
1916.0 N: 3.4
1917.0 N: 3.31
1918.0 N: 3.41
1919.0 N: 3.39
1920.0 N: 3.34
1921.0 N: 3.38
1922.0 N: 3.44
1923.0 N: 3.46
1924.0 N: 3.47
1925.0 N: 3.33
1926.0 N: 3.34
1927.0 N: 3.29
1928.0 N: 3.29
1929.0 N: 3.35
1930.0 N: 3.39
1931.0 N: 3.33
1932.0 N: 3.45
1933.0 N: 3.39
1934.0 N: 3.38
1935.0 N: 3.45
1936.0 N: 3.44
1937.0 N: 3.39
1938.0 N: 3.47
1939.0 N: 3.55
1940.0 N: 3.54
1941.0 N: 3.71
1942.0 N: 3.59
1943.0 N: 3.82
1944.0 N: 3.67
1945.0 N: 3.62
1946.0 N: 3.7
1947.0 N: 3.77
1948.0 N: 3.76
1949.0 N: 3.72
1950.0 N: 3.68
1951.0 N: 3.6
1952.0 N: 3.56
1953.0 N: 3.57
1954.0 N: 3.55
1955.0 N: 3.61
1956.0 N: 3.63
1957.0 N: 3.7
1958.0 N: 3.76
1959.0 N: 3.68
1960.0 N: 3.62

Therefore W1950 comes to 3.56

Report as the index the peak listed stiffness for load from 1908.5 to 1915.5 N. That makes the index 3.5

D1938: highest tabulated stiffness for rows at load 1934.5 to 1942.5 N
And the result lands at 3.71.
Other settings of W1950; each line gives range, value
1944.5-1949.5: 3.62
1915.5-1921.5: 3.31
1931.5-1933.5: 3.39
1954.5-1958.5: 3.61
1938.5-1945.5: 3.54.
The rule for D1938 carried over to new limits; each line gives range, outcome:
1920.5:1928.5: 3.47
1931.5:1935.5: 3.45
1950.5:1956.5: 3.63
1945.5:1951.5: 3.77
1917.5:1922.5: 3.44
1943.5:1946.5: 3.7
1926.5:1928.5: 3.29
